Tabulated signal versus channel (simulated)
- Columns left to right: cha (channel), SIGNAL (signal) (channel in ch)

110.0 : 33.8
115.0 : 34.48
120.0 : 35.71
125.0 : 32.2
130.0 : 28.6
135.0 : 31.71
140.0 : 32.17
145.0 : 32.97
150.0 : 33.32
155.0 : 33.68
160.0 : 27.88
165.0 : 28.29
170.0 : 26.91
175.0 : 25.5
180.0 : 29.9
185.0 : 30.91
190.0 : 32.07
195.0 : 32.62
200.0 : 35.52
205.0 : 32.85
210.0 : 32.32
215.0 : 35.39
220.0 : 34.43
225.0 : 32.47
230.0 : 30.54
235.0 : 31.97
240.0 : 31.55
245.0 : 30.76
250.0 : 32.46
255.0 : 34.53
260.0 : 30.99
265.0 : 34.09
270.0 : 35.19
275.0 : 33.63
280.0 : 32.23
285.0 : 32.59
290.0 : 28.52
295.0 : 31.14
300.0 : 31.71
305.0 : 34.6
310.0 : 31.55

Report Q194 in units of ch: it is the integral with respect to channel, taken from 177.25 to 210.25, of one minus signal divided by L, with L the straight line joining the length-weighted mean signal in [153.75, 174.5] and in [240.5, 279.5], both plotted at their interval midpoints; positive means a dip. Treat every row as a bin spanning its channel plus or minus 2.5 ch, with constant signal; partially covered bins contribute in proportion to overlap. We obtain -2.6 ch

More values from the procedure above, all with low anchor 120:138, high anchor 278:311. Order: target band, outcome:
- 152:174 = 1.78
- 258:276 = -1.02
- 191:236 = -2.08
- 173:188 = 1.25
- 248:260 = -0.49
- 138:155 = -0.75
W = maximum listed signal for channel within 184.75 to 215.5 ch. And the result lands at 35.52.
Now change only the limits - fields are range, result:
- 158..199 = 32.62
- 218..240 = 34.43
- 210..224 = 35.39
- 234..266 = 34.53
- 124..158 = 33.68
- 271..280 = 33.63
